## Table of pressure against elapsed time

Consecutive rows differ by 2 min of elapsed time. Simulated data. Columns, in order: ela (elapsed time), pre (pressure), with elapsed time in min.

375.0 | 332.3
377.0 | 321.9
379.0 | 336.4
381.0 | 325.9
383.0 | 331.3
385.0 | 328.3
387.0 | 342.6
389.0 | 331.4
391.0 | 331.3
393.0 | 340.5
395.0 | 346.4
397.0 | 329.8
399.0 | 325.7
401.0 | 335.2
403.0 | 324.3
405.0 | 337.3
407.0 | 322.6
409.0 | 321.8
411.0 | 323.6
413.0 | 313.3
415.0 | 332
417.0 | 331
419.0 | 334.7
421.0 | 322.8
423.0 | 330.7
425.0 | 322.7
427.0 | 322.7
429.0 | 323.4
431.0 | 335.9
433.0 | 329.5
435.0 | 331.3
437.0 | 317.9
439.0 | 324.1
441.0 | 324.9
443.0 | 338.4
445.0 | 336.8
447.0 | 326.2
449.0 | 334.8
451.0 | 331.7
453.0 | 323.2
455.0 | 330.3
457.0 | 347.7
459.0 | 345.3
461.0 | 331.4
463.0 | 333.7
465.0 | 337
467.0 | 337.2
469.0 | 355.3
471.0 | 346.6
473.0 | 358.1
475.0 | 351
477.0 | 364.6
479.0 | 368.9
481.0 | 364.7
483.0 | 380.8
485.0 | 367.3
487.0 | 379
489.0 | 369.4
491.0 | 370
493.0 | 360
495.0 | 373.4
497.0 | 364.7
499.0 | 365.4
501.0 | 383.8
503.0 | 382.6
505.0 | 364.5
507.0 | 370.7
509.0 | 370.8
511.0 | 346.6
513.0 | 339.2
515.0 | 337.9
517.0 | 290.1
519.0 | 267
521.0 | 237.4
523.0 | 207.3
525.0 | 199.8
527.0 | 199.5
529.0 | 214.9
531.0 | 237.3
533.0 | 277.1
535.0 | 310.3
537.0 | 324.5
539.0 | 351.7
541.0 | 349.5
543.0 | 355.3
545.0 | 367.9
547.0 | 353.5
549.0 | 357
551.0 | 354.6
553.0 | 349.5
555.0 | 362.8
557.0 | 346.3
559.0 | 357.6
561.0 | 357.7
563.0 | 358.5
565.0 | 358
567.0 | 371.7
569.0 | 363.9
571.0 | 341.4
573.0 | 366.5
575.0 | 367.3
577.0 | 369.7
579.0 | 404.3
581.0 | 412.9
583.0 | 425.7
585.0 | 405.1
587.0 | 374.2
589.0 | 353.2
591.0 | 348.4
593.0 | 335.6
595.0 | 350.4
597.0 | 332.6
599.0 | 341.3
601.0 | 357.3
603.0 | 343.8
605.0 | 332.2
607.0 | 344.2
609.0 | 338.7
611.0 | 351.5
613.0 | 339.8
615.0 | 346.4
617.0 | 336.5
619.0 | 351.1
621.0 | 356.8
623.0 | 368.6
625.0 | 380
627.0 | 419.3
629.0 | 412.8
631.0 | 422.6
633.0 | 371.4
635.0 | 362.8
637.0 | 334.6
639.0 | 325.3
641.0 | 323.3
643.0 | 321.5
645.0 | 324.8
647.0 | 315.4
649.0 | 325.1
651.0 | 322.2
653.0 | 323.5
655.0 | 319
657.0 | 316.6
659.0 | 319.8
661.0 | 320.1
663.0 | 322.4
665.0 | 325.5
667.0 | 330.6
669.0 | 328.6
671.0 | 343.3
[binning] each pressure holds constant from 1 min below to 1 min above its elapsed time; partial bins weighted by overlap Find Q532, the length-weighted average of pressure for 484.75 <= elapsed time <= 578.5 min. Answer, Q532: 336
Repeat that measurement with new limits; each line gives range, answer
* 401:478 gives 333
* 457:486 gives 353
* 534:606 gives 359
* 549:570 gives 358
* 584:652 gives 352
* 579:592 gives 388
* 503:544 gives 300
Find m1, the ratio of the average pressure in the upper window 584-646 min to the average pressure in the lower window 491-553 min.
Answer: 1.1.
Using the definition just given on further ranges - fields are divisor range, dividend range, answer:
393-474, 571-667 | 1.06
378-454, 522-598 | 1.03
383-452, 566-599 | 1.12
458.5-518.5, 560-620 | 1.01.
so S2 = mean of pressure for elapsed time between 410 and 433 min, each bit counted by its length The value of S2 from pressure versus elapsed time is 327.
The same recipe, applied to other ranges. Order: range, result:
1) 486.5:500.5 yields 369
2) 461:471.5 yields 341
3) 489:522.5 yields 344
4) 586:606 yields 347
